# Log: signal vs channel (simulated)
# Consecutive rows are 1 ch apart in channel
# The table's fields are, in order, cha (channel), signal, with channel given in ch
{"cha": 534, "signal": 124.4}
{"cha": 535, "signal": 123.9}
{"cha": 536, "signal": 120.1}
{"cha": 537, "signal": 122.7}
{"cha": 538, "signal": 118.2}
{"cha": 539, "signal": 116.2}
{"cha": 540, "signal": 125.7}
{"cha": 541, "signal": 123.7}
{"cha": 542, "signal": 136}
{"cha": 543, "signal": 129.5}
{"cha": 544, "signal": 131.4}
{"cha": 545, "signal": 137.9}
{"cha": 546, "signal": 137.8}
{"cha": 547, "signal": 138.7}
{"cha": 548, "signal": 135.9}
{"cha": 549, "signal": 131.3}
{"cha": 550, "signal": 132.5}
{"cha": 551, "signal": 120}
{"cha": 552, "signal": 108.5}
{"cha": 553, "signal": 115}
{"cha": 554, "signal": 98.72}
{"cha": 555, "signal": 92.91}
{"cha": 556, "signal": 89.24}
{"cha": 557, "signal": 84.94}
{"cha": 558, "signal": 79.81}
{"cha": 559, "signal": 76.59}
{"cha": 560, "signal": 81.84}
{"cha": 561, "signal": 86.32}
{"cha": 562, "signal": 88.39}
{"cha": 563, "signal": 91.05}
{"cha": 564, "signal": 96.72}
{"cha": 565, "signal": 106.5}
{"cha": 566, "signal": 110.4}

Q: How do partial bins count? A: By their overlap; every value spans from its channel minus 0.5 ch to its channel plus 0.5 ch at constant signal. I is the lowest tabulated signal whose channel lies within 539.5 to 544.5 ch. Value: 123.7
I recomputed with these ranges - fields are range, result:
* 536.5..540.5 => 116.2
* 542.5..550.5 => 129.5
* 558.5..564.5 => 76.59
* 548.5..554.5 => 98.72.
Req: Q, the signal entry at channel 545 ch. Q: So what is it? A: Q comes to 137.9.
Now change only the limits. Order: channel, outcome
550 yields 132.5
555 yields 92.91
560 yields 81.84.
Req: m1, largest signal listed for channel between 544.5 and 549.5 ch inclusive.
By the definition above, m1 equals 138.7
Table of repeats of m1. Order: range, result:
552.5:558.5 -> 115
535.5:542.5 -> 136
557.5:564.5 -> 96.72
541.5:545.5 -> 137.9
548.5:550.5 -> 132.5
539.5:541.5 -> 125.7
